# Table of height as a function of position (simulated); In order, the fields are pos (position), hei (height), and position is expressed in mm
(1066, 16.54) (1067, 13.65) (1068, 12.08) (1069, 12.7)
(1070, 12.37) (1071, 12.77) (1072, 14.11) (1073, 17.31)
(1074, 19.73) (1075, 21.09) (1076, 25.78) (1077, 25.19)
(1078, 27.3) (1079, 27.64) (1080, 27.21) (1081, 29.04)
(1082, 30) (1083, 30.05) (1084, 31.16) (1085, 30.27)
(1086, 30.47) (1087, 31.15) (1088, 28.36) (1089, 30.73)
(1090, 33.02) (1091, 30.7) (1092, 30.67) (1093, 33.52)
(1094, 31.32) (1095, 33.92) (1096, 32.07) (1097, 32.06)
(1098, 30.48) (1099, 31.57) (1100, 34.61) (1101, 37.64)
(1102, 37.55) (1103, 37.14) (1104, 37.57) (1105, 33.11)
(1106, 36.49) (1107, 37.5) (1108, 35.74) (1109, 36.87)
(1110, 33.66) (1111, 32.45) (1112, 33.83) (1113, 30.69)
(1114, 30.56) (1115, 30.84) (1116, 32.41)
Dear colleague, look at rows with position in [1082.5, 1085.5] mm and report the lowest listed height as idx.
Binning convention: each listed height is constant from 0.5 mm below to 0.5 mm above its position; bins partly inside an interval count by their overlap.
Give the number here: 30.05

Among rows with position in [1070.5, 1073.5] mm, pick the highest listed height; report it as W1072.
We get 17.31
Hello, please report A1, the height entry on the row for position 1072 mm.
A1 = 14.11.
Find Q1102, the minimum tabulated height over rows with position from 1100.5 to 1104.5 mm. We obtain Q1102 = 37.14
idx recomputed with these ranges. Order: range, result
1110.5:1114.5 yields 30.56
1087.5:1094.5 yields 28.36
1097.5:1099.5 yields 30.48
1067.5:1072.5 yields 12.08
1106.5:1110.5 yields 33.66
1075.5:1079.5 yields 25.19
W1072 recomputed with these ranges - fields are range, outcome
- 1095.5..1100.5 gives 34.61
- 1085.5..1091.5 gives 33.02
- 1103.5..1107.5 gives 37.57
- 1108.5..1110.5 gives 36.87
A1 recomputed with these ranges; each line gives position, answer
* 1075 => 21.09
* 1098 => 30.48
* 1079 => 27.64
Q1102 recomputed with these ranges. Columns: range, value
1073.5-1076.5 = 19.73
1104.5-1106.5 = 33.11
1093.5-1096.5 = 31.32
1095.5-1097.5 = 32.06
